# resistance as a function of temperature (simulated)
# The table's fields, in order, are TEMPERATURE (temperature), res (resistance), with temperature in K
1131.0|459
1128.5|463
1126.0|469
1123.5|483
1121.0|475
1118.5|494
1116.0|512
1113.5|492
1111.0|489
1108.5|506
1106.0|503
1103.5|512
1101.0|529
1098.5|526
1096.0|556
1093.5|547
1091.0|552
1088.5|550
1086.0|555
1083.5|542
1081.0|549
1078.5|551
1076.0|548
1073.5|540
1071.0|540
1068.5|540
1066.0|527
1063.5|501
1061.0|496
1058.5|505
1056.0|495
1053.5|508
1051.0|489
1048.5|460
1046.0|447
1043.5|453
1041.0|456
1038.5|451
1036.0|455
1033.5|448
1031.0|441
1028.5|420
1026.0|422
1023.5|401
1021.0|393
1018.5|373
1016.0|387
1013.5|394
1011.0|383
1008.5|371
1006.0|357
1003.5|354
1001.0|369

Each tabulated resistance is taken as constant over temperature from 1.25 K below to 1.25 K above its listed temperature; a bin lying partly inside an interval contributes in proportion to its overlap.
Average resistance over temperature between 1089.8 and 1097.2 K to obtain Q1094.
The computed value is 552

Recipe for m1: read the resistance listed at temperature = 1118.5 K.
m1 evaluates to 494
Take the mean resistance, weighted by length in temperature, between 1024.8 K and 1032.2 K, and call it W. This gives 428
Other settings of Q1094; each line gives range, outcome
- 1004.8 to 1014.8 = 376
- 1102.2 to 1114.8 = 501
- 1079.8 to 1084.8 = 546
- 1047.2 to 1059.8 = 491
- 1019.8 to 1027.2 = 405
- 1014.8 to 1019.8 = 380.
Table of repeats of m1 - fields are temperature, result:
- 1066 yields 527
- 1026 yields 422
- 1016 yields 387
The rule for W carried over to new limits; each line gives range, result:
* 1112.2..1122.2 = 493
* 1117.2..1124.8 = 484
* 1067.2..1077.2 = 542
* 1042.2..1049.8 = 454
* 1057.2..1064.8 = 501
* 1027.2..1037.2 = 441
